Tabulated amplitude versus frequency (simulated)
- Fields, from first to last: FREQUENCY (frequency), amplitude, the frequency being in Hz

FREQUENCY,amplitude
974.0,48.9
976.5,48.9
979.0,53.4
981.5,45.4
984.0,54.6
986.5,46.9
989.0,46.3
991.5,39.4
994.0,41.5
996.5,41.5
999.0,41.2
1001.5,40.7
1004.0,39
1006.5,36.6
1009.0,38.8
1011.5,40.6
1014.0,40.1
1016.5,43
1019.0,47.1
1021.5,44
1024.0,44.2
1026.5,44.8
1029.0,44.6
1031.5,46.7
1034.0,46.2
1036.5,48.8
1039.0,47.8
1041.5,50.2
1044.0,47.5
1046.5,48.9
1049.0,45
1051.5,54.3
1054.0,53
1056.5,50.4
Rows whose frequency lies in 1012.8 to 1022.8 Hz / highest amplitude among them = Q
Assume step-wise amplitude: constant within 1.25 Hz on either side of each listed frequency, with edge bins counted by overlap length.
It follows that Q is 47.1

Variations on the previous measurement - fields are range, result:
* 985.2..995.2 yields 46.9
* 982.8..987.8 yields 54.6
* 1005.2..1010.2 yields 38.8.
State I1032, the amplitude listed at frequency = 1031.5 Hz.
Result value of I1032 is 46.7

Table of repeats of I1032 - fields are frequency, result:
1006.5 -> 36.6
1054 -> 53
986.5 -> 46.9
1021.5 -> 44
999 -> 41.2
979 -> 53.4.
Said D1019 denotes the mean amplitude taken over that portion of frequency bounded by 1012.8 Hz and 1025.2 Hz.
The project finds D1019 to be 43.7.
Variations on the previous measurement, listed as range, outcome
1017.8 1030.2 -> 44.9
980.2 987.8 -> 49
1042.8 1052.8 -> 49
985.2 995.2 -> 43.6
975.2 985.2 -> 50.5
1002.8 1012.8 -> 38.8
